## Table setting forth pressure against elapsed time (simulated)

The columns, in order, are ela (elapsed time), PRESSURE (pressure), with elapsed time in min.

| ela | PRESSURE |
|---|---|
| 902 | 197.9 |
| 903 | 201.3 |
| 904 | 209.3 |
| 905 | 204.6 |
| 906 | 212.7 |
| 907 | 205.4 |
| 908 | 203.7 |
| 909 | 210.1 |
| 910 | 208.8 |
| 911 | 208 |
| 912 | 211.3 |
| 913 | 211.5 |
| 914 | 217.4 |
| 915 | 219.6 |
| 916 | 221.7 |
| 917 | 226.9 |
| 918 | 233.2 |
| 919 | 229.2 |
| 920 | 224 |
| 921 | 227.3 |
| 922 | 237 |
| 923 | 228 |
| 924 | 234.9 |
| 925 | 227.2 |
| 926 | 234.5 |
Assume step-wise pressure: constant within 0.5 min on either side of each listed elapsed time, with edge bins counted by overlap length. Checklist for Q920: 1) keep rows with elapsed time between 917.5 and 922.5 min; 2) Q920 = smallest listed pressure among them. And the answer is 224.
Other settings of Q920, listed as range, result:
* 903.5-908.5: 203.7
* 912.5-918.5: 211.5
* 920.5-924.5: 227.3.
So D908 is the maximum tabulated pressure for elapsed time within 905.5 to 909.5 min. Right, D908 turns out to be 212.7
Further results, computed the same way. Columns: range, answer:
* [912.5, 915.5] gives 219.6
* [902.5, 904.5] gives 209.3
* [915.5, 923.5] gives 237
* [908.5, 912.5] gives 211.3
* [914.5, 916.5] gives 221.7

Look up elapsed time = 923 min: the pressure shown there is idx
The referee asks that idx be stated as 228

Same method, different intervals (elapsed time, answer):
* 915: 219.6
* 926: 234.5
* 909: 210.1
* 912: 211.3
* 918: 233.2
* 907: 205.4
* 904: 209.3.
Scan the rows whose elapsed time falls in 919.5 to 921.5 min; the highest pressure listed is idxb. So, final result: 227.3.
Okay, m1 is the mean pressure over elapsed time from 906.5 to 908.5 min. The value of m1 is 205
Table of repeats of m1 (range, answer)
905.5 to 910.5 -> 208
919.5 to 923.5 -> 229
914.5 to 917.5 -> 223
